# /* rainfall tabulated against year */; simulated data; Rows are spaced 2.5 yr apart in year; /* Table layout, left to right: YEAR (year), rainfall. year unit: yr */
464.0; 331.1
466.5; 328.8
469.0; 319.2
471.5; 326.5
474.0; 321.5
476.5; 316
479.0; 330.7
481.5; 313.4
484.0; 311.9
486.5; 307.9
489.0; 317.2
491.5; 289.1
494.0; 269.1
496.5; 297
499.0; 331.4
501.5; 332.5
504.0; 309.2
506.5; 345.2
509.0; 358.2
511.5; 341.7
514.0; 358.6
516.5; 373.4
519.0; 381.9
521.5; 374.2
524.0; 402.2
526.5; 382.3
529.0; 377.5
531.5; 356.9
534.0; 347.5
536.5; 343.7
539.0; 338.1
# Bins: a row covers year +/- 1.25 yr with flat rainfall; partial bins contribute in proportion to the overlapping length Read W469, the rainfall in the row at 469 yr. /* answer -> 319.2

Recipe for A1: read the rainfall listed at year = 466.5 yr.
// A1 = 328.8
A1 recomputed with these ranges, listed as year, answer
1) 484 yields 311.9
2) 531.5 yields 356.9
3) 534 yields 347.5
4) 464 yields 331.1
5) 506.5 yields 345.2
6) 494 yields 269.1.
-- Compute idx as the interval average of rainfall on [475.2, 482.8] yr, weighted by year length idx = 320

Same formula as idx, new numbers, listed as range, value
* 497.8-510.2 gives 335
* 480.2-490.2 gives 313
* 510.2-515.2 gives 350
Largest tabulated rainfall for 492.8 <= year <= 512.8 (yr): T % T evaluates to 358.2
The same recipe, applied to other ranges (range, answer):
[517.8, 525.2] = 402.2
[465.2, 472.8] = 328.8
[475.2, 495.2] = 330.7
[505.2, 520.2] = 381.9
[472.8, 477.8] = 321.5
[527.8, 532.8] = 377.5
